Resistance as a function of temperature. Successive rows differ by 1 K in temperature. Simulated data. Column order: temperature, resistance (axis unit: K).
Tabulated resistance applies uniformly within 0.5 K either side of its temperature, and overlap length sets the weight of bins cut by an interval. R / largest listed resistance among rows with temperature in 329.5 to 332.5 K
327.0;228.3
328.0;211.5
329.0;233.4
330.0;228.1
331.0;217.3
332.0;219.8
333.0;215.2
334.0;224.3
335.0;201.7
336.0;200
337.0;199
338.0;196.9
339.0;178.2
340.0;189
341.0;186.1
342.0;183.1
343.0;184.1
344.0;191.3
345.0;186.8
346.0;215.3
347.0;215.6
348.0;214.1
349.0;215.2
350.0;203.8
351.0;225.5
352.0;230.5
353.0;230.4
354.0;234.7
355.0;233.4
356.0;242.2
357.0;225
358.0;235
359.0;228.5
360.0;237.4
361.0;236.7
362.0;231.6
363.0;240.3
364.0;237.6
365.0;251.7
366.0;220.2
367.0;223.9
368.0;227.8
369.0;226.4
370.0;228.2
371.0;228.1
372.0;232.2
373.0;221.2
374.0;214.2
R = 228.1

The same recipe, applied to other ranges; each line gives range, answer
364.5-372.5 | 251.7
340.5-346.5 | 215.3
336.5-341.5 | 199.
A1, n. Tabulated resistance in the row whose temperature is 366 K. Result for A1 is 220.2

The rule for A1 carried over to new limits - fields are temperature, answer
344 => 191.3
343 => 184.1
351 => 225.5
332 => 219.8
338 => 196.9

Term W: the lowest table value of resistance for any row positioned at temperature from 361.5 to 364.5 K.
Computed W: 231.6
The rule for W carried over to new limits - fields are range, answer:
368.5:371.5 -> 226.4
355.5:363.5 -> 225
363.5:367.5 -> 220.2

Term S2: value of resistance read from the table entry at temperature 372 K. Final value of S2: 232.2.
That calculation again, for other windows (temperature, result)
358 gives 235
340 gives 189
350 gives 203.8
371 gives 228.1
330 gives 228.1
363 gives 240.3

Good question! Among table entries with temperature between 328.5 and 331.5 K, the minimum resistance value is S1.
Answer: 217.3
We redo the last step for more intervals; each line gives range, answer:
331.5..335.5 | 201.7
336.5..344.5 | 178.2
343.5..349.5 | 186.8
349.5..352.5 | 203.8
